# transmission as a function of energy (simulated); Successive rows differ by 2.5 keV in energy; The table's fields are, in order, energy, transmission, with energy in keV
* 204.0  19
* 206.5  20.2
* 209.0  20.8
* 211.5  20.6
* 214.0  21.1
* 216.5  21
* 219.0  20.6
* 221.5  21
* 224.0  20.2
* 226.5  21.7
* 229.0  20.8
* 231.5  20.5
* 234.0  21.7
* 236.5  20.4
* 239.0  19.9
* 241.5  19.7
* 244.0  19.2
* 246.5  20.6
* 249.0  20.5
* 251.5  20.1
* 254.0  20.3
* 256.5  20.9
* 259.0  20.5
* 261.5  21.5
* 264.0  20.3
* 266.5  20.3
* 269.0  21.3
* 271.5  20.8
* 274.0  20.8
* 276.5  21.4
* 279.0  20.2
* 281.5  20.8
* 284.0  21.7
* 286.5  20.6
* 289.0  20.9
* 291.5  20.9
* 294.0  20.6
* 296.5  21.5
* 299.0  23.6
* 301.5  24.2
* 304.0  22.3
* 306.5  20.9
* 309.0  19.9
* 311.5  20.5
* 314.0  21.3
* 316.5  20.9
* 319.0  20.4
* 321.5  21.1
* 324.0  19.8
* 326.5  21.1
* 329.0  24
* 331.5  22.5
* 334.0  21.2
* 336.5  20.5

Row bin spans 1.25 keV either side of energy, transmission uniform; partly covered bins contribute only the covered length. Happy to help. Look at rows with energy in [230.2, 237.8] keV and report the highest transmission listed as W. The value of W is 21.7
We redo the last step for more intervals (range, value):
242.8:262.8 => 21.5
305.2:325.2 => 21.3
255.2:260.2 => 20.9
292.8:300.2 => 23.6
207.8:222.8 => 21.1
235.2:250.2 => 20.6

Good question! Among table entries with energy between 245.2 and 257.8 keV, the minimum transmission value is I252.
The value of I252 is 20.1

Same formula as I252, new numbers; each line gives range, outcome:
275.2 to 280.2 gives 20.2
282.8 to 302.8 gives 20.6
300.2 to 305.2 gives 22.3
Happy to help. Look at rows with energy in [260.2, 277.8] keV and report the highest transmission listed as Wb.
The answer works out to 21.5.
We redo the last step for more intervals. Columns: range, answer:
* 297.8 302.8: 24.2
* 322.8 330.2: 24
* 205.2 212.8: 20.8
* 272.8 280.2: 21.4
